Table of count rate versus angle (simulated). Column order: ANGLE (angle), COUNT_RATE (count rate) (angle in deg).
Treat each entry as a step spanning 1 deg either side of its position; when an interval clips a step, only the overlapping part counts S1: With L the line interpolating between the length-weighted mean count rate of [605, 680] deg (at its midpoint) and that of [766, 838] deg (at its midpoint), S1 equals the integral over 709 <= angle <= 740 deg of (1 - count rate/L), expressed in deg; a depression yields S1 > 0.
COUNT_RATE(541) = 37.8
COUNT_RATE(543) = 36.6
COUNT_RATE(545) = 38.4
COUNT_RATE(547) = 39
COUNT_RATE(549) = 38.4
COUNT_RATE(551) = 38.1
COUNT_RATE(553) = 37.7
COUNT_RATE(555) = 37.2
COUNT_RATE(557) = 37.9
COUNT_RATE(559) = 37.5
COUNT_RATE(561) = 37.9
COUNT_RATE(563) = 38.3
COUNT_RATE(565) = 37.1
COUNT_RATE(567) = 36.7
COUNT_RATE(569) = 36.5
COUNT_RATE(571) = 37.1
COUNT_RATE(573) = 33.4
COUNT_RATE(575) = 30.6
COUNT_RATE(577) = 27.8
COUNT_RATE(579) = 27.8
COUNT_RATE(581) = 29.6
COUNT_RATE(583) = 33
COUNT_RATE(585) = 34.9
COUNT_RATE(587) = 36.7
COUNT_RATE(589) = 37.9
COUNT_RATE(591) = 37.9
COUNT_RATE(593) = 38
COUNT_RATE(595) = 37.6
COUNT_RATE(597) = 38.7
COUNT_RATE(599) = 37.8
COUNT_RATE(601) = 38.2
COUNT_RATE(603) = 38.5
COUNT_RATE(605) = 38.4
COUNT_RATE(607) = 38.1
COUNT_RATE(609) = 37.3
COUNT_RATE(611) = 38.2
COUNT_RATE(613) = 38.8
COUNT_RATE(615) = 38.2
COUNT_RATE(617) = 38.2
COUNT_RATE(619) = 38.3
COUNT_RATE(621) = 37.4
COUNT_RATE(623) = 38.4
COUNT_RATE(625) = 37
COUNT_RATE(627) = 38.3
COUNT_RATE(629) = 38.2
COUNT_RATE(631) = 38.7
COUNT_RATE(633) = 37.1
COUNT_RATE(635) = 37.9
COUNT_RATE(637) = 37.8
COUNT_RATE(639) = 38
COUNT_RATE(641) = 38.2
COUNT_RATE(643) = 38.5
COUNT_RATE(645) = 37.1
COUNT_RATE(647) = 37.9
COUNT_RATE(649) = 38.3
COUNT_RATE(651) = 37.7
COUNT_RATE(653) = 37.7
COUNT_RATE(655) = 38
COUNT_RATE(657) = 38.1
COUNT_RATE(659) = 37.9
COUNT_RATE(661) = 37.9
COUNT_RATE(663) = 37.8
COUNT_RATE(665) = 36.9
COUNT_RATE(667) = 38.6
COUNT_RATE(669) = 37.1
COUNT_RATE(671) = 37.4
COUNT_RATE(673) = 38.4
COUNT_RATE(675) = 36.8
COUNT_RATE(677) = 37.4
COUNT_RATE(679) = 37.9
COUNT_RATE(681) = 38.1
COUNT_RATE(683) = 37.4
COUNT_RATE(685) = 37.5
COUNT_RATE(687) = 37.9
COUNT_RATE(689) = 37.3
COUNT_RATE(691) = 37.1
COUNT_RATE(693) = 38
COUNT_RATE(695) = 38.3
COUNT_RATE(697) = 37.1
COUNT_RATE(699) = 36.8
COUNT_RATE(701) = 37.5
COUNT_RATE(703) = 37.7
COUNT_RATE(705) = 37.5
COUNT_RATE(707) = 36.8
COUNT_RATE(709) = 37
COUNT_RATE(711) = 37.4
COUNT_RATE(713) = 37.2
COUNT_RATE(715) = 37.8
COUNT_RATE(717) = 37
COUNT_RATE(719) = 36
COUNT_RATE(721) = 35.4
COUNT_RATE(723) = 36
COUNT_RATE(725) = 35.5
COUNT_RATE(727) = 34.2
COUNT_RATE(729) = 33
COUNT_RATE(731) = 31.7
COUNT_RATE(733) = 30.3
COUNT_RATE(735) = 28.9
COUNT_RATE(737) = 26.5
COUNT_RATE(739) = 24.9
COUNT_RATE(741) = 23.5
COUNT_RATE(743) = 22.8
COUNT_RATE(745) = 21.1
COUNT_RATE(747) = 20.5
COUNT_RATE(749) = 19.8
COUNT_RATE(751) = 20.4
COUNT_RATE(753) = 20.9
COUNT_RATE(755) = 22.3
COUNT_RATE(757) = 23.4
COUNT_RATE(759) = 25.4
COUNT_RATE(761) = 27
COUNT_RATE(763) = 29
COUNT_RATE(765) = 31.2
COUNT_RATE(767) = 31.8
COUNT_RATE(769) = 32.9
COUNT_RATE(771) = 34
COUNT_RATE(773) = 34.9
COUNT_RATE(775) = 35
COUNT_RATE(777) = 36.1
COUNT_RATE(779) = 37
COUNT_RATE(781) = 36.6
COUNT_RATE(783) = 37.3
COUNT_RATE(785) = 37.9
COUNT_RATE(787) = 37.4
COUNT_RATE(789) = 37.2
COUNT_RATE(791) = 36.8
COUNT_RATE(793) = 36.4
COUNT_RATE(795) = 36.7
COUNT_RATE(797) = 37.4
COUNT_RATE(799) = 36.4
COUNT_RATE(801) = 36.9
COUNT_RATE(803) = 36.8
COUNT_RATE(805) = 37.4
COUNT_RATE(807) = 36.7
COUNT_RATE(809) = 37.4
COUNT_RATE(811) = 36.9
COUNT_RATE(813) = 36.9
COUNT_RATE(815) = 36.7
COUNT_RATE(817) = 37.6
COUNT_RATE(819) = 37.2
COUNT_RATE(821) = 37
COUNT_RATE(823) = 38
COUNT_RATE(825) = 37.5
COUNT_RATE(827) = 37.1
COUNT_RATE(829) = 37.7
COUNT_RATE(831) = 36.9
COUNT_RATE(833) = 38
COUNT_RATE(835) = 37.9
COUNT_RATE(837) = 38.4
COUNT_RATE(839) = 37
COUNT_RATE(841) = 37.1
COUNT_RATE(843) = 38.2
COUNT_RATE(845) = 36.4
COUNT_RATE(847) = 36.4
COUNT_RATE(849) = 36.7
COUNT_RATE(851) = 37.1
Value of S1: 3.1 deg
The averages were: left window 37.9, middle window 33.6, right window 36.7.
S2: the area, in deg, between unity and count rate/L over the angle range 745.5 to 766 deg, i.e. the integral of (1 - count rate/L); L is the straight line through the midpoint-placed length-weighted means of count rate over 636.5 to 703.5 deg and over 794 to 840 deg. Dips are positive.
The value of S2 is 7.4 deg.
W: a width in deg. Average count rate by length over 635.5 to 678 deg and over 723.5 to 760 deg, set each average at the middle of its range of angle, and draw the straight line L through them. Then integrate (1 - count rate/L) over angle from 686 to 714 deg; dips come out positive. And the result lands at -5.0 deg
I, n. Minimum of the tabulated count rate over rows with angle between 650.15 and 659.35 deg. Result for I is 37.7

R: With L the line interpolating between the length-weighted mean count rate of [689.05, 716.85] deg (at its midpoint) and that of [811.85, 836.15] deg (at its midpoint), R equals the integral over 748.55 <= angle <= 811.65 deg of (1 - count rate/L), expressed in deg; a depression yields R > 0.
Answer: 7.38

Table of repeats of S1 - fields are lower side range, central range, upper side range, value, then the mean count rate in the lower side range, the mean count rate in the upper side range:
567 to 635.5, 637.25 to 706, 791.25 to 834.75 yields -1.89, 36.5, 37.1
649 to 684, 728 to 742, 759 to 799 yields 2.92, 37.7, 34.7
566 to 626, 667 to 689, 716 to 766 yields -4.28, 36.2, 27.9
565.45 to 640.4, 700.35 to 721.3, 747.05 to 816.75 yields -1.61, 36.6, 33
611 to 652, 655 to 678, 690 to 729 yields -0.14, 38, 36.8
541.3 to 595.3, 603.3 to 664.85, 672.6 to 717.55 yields -2.10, 35.9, 37.5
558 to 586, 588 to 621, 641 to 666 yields -2.31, 34.2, 37.8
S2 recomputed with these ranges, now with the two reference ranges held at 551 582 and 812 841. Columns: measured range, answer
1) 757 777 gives 3.1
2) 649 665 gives -0.9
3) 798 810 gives 0.1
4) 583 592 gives -0.3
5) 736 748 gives 4.4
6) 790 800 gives 0.1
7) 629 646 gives -1.1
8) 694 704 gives -0.3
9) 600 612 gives -0.9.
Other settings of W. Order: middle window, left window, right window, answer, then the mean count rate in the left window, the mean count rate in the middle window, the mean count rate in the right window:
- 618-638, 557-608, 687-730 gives -0.95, 35.9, 37.9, 36.7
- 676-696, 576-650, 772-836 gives -0.38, 37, 37.7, 37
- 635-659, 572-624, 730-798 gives -2.49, 36.1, 37.9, 30.1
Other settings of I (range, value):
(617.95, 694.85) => 36.8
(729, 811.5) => 19.8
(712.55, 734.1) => 30.3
